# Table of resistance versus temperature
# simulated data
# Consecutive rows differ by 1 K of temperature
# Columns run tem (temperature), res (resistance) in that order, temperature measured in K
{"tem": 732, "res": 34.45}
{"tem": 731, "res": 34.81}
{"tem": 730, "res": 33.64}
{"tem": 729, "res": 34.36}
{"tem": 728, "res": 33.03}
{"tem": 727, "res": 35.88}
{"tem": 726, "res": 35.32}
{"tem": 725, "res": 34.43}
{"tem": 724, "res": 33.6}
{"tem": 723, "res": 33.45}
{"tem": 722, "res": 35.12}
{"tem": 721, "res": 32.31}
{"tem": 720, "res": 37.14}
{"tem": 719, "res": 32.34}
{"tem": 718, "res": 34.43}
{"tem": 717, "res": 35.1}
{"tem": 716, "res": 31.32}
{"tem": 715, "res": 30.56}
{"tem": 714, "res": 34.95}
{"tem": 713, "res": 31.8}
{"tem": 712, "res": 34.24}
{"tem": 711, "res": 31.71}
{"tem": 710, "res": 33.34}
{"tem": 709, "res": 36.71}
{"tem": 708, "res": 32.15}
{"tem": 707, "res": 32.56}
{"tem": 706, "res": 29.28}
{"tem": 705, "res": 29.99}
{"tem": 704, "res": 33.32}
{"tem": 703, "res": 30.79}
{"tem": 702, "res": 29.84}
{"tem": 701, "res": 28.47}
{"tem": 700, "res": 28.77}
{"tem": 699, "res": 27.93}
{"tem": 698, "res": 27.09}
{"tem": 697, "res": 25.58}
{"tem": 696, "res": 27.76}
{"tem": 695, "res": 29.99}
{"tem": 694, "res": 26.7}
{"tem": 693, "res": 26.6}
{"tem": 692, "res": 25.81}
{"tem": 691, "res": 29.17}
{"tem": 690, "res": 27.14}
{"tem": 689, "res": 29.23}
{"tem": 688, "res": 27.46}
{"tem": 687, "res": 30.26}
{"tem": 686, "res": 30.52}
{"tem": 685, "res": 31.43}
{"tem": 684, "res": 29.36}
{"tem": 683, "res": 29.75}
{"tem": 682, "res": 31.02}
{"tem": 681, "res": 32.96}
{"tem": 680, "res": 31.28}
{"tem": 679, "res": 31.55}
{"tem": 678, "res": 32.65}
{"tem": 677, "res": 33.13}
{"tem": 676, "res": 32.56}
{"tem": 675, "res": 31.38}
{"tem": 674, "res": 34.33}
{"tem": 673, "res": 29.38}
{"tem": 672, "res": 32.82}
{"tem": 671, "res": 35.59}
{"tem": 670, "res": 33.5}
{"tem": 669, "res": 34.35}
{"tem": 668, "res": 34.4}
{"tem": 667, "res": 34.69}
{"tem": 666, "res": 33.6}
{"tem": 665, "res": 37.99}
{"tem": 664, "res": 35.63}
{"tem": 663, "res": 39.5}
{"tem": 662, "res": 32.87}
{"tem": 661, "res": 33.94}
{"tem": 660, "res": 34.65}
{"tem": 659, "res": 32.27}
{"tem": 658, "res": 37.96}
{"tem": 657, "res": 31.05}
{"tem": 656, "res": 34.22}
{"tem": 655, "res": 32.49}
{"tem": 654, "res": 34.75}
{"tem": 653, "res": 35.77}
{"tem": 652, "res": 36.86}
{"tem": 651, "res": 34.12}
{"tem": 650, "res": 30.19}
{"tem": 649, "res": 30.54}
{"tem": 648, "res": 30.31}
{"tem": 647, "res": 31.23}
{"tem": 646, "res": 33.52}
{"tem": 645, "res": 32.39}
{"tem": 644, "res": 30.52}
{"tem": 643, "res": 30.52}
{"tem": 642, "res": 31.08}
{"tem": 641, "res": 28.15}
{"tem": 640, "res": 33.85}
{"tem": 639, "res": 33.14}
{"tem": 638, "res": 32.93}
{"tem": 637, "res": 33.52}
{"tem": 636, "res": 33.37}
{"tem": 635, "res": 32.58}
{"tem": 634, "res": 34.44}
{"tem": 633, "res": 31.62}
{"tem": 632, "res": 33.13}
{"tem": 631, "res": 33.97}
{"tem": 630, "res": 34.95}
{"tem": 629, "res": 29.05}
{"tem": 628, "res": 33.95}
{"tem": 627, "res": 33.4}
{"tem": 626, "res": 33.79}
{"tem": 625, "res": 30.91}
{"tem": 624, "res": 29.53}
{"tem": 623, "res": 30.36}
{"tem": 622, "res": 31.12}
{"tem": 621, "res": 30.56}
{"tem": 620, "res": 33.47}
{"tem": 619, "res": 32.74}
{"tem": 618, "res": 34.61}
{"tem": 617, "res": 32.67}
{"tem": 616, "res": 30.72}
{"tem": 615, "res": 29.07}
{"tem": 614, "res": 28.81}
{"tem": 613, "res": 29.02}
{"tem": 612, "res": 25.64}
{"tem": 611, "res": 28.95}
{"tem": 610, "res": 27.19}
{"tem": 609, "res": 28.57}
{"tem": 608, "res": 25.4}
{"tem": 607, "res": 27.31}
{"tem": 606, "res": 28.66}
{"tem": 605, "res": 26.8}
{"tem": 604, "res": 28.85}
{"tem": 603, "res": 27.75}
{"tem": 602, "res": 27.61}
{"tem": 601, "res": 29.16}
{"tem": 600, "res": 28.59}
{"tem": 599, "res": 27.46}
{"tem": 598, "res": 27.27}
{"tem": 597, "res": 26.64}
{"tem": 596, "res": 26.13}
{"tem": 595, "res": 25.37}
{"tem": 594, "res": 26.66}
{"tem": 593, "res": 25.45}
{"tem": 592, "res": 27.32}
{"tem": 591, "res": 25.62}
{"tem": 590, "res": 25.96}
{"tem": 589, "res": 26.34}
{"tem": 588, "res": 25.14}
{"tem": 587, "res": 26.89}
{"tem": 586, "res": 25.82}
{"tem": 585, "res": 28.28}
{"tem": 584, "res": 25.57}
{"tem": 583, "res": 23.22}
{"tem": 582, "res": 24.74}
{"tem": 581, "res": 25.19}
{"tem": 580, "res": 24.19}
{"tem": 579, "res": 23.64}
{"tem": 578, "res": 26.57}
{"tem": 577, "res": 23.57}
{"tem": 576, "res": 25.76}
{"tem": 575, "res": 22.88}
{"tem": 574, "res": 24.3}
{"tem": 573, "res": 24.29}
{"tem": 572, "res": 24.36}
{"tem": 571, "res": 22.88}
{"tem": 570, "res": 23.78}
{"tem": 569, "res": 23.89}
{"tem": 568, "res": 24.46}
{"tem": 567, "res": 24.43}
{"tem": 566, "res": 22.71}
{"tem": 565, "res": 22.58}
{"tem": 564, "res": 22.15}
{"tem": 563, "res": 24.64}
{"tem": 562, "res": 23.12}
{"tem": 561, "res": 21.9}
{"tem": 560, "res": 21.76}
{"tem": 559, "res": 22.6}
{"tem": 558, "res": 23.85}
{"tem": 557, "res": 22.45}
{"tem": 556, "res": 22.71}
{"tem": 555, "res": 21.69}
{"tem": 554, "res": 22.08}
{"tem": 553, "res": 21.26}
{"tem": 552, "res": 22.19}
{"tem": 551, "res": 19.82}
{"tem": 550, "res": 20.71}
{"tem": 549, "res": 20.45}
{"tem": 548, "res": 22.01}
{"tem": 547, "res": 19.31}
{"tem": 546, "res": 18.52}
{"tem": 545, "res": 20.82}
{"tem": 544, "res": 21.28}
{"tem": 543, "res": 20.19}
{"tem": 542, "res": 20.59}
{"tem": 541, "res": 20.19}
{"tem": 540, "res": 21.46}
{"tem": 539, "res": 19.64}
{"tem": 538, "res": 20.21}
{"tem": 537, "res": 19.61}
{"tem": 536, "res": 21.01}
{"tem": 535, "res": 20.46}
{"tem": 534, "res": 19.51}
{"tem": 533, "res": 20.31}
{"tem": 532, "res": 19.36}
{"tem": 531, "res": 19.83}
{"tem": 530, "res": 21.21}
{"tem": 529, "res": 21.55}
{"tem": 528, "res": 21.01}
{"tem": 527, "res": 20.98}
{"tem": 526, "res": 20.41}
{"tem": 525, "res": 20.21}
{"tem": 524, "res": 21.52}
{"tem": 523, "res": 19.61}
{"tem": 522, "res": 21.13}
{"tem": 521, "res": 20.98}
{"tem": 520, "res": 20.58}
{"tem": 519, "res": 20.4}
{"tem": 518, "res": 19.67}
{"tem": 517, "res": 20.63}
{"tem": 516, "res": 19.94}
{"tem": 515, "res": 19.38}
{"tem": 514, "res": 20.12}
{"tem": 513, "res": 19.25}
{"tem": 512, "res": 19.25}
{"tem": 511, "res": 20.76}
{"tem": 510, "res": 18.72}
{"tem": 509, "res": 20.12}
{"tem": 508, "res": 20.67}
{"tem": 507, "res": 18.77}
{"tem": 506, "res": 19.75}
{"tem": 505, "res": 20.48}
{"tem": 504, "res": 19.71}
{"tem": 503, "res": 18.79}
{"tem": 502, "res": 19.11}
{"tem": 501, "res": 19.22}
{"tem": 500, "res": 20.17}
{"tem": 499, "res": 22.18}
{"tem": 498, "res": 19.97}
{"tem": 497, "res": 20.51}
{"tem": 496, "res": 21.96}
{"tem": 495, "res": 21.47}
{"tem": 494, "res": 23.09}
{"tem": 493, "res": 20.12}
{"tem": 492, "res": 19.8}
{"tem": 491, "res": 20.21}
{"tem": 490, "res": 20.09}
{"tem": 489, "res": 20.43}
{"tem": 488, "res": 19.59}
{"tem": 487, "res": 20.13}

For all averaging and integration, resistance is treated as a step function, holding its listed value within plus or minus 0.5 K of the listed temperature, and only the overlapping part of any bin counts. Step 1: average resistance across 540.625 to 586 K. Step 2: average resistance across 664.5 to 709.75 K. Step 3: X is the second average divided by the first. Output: 1.35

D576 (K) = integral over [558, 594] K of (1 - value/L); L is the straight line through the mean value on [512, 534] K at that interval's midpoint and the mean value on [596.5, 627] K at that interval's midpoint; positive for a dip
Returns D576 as 1.8 K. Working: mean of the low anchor 20.3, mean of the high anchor 29.4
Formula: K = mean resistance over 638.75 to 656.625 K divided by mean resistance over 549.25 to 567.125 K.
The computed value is 1.45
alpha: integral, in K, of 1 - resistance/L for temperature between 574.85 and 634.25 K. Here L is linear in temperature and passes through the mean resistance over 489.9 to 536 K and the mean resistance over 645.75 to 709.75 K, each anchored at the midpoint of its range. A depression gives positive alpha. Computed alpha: -3.7 K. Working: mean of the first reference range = 20.3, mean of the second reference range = 31.8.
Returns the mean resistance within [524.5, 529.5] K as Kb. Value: 20.8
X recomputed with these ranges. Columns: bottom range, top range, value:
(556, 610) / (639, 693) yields 1.28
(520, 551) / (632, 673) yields 1.63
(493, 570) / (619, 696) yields 1.54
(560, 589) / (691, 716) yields 1.24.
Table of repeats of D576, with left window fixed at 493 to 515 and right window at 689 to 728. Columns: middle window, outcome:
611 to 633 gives -3.96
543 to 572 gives 1.22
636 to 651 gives -2.10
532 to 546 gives 1.13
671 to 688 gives -1.00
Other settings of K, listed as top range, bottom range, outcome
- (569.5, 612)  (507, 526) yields 1.30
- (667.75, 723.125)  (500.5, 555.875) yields 1.54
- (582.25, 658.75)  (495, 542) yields 1.49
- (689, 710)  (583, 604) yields 1.10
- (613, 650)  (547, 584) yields 1.38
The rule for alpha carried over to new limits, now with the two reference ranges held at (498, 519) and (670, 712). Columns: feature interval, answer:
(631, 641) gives -2.08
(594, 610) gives -1.32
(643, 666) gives -4.29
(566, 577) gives -0.23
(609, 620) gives -1.68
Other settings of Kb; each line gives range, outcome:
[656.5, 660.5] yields 34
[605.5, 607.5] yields 28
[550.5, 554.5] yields 21.3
